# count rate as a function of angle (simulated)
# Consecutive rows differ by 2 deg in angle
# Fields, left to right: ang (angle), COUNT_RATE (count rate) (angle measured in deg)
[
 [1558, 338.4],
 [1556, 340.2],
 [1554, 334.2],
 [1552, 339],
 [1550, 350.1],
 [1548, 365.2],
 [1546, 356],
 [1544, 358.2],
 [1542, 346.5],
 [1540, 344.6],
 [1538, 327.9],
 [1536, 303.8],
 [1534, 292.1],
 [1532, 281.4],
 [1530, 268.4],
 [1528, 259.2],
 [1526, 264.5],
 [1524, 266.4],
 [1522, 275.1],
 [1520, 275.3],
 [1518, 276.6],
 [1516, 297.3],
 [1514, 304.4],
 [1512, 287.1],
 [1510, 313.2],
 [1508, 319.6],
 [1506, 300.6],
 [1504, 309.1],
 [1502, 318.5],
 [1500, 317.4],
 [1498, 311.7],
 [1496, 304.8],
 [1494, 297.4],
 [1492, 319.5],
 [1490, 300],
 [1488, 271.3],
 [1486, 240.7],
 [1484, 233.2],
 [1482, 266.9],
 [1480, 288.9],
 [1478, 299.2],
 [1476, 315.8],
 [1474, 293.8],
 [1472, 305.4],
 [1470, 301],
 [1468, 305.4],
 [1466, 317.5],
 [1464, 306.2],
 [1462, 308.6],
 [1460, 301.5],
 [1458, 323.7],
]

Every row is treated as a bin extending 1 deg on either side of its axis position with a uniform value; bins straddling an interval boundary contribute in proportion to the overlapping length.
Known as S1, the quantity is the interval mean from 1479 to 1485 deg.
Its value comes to 263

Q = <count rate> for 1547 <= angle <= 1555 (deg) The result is 347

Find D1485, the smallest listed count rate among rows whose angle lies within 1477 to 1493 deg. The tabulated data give 233.2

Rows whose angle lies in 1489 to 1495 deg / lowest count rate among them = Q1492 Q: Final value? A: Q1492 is 297.4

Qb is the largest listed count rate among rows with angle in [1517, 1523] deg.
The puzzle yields 276.6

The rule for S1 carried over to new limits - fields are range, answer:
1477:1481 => 294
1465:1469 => 311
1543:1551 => 357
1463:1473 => 307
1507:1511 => 316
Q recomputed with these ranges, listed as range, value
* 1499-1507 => 311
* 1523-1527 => 265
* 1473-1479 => 303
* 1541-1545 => 352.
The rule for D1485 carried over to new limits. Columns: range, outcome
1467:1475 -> 293.8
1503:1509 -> 300.6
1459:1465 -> 301.5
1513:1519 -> 276.6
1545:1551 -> 350.1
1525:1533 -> 259.2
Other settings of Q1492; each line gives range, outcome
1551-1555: 334.2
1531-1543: 281.4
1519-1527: 264.5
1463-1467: 306.2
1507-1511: 313.2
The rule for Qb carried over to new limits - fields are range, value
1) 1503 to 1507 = 309.1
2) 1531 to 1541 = 344.6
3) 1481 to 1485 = 266.9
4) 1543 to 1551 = 365.2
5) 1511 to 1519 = 304.4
